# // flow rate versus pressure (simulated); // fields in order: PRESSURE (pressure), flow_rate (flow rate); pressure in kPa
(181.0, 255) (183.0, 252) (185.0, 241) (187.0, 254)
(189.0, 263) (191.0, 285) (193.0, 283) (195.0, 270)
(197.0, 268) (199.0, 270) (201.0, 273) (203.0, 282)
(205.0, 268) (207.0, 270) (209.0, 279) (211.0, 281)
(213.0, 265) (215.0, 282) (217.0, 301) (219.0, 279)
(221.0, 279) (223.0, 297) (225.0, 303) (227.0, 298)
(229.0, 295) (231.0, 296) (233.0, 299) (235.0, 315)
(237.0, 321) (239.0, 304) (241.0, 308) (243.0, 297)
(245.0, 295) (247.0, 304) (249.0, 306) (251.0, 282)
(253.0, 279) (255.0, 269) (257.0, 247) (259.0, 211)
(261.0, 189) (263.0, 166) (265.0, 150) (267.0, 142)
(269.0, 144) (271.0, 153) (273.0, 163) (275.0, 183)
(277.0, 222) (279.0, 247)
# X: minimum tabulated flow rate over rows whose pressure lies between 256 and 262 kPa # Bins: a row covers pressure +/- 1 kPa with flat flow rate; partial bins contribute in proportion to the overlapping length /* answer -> 189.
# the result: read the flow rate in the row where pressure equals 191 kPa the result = 285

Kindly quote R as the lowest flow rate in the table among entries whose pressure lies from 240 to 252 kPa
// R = 282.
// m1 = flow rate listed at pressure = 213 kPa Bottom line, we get 265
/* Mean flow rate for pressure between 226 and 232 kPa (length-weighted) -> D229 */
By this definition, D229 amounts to 296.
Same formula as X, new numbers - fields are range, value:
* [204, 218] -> 265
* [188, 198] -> 263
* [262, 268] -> 142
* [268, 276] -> 144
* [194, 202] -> 268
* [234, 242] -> 304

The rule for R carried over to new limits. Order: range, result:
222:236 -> 295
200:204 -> 273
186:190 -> 254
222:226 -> 297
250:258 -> 247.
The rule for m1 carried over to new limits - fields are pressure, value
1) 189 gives 263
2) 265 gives 150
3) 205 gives 268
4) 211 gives 281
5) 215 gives 282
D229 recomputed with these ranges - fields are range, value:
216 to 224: 289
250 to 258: 269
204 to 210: 272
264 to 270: 145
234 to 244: 309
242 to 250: 300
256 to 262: 216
